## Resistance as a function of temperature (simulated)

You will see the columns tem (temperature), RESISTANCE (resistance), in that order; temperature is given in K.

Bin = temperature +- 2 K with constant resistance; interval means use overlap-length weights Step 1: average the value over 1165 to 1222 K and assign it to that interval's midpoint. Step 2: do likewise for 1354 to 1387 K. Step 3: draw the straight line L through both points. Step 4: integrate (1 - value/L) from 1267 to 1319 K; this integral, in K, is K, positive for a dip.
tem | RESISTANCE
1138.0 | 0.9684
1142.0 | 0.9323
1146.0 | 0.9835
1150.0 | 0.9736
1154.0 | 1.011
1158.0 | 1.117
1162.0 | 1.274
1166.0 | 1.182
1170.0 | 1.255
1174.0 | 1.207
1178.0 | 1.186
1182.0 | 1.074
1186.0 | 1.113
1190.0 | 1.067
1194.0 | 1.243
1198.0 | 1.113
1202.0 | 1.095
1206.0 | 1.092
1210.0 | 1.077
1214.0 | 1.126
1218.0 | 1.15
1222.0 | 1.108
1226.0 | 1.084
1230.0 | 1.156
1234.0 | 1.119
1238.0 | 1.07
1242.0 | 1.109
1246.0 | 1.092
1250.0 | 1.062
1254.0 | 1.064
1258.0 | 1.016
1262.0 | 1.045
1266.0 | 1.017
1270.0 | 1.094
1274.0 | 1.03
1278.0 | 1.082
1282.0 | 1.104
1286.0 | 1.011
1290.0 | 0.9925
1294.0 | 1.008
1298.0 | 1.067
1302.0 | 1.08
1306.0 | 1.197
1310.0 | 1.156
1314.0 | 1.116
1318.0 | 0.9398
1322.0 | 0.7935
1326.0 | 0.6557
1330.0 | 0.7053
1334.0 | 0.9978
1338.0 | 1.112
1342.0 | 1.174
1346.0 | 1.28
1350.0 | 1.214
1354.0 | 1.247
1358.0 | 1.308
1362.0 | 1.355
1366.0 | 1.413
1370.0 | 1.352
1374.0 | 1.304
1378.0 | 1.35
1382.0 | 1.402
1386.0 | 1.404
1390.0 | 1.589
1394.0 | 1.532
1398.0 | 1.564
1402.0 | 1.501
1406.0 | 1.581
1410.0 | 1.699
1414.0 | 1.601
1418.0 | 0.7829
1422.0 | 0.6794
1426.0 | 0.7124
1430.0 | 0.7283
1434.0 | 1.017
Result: 7.86 K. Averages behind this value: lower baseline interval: 1.14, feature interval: 1.07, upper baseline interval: 1.35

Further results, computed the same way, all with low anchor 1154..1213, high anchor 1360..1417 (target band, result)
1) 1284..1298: 3.2 K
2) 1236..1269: 5.0 K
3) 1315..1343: 9.4 K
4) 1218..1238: 1.6 K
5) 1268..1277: 1.5 K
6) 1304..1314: 1.3 K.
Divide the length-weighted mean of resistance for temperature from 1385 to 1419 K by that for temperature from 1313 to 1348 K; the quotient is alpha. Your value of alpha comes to 1.5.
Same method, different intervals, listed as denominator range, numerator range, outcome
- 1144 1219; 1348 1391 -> 1.20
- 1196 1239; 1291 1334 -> 0.88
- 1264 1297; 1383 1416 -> 1.49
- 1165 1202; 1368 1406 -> 1.26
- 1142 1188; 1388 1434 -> 1.13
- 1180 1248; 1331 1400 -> 1.19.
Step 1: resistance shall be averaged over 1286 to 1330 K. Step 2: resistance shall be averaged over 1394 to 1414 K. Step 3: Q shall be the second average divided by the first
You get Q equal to 1.6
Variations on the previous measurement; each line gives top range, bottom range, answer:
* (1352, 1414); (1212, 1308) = 1.34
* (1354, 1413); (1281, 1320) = 1.36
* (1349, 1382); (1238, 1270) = 1.25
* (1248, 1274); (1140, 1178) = 0.95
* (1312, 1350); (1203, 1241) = 0.89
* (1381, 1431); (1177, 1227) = 1.16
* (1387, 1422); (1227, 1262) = 1.32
